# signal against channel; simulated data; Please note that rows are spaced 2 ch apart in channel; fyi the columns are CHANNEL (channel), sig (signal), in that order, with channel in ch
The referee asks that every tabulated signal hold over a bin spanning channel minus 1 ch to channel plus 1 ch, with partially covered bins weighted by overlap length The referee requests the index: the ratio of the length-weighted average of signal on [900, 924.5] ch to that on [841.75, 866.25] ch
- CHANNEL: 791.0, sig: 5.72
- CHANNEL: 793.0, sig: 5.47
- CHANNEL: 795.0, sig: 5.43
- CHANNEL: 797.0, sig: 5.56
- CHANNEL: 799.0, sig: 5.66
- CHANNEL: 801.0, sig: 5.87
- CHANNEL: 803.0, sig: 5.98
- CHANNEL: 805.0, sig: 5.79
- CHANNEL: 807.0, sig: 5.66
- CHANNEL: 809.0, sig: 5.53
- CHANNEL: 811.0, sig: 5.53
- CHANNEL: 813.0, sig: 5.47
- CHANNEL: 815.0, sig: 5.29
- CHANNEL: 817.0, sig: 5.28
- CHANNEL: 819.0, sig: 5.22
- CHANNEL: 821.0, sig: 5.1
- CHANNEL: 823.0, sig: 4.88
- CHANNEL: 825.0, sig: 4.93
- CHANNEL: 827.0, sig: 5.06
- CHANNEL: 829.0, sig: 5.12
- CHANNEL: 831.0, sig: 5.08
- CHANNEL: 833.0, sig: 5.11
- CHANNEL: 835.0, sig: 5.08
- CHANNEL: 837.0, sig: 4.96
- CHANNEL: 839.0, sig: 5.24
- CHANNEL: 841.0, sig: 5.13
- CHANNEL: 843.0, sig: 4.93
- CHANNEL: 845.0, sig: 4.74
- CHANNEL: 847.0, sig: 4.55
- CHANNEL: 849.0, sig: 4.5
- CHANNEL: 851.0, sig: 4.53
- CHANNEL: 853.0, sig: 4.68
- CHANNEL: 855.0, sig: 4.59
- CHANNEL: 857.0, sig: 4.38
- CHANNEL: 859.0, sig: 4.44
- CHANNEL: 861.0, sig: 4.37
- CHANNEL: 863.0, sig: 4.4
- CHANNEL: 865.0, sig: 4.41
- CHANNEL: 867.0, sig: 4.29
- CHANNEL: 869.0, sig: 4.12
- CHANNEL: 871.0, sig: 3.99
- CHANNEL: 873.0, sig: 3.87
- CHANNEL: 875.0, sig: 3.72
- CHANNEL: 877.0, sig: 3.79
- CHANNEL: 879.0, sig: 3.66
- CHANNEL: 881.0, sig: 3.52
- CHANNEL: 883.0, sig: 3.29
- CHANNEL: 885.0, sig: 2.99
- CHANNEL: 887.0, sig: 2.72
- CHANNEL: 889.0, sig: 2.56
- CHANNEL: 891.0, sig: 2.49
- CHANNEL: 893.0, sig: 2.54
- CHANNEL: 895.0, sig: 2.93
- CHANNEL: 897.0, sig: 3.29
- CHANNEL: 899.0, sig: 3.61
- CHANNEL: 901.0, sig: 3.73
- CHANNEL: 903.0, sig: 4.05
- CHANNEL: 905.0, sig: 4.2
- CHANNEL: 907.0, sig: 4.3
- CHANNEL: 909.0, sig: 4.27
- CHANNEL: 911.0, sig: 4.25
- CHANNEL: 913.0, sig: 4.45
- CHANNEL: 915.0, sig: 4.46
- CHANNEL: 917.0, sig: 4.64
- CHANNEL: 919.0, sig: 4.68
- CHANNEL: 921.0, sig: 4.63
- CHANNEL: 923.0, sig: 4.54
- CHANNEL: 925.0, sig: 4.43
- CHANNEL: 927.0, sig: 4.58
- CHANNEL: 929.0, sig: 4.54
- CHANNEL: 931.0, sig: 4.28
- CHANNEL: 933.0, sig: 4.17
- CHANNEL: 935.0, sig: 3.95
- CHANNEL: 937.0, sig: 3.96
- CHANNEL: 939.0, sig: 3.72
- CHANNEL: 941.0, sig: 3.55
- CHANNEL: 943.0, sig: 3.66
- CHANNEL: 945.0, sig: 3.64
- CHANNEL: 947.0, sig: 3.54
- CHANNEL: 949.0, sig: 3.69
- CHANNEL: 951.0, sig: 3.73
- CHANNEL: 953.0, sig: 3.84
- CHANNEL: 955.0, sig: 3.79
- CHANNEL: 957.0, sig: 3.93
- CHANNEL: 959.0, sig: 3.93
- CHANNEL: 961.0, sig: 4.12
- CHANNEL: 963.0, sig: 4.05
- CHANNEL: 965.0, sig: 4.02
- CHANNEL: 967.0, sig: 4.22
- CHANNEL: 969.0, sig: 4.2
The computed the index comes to 1.0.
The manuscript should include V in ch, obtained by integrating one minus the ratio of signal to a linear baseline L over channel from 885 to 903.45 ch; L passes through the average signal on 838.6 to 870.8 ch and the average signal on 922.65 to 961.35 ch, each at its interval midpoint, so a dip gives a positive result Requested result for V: 5.2 ch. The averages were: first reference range 4.55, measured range 3.07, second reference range 3.97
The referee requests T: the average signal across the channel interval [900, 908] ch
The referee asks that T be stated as 4.07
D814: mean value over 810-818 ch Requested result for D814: 5.39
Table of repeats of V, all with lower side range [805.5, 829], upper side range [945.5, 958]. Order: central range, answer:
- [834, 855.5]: 0.63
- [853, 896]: 8.82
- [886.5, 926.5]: 3.52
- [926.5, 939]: -0.71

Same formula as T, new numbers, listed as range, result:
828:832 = 5.1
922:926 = 4.48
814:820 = 5.26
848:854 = 4.57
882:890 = 2.89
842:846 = 4.83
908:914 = 4.32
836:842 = 5.11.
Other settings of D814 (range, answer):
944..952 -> 3.65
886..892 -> 2.59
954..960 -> 3.88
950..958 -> 3.82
